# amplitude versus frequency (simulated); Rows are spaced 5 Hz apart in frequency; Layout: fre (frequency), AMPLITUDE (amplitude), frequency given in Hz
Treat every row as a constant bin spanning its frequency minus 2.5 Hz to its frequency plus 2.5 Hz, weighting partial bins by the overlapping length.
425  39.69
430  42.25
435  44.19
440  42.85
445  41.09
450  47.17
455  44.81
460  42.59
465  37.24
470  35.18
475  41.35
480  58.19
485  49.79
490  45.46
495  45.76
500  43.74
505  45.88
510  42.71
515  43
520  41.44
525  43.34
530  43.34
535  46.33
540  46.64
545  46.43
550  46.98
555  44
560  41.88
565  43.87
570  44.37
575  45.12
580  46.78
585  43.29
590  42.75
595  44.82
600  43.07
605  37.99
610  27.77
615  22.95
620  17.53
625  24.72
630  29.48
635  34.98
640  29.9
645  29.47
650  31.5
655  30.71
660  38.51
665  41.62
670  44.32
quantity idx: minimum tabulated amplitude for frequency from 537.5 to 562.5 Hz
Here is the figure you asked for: 41.88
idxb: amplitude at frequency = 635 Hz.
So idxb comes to 34.98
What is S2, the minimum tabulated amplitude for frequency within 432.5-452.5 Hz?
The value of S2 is 41.09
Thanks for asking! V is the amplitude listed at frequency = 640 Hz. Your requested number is 29.9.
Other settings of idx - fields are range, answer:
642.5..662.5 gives 29.47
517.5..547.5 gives 41.44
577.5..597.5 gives 42.75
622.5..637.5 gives 24.72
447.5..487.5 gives 35.18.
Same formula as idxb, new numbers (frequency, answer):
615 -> 22.95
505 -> 45.88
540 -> 46.64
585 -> 43.29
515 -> 43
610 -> 27.77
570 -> 44.37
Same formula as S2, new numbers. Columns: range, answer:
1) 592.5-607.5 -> 37.99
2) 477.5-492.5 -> 45.46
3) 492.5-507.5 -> 43.74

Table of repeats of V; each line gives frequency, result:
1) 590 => 42.75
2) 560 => 41.88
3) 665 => 41.62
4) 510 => 42.71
